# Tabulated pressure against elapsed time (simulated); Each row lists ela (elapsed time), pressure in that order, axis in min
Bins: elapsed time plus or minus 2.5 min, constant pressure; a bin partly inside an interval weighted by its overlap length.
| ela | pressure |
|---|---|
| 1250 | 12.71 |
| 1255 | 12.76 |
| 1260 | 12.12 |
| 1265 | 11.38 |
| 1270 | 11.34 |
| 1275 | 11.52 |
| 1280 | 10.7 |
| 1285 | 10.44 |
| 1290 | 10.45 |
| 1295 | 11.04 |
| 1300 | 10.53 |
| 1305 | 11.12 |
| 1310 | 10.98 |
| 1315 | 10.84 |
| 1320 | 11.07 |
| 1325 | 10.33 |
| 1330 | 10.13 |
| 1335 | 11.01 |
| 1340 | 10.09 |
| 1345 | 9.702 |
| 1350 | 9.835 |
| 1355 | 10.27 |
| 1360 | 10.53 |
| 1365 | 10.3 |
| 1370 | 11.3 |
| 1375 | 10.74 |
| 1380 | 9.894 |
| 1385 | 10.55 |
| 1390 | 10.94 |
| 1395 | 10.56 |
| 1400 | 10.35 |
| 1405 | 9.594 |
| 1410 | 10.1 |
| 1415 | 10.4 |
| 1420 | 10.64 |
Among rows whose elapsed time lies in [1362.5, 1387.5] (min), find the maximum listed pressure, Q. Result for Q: 11.3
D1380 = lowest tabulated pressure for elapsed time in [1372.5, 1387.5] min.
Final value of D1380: 9.894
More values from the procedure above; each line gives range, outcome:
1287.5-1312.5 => 10.45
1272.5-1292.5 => 10.44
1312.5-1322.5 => 10.84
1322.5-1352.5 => 9.702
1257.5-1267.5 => 11.38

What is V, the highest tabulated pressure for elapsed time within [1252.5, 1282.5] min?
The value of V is 12.76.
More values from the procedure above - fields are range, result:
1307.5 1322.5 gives 11.07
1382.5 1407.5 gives 10.94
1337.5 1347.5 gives 10.09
